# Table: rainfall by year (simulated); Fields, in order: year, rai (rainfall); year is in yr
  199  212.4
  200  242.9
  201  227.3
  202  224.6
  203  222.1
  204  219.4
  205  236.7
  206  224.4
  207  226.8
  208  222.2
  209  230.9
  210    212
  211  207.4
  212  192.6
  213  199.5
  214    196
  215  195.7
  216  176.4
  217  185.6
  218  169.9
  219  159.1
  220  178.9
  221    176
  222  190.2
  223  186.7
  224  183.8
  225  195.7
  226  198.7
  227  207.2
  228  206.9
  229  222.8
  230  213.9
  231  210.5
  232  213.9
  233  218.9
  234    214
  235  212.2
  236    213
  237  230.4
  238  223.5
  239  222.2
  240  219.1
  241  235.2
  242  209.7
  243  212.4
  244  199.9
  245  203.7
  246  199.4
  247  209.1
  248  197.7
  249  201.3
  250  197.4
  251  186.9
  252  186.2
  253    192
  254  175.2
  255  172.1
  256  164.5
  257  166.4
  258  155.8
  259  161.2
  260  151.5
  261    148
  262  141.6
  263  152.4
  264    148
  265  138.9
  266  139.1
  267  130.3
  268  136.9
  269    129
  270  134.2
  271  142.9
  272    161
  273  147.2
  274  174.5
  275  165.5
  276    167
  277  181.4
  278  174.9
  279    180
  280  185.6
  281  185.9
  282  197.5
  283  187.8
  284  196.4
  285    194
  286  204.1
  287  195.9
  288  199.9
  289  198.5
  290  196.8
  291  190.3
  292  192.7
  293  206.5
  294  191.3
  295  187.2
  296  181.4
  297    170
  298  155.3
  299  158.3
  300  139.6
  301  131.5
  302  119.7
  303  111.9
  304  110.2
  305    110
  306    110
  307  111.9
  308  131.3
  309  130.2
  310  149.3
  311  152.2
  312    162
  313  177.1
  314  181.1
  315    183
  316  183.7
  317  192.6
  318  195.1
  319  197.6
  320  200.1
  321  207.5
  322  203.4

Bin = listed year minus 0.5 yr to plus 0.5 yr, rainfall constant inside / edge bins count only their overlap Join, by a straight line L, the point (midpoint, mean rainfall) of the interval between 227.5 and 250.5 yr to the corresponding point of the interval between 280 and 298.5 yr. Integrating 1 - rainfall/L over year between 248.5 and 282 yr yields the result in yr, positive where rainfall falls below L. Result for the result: 6.3 yr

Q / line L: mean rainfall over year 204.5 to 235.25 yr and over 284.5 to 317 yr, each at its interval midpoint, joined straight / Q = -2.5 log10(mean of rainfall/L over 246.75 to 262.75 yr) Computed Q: 0.07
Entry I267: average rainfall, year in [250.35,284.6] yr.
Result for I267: 164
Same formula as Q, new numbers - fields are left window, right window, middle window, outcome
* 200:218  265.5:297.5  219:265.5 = 0.020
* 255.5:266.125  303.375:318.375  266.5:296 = -0.168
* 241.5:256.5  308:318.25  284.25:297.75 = -0.090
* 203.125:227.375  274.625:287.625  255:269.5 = 0.269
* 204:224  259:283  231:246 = -0.190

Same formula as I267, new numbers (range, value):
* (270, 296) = 183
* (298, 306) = 127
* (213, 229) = 189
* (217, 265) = 192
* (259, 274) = 145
